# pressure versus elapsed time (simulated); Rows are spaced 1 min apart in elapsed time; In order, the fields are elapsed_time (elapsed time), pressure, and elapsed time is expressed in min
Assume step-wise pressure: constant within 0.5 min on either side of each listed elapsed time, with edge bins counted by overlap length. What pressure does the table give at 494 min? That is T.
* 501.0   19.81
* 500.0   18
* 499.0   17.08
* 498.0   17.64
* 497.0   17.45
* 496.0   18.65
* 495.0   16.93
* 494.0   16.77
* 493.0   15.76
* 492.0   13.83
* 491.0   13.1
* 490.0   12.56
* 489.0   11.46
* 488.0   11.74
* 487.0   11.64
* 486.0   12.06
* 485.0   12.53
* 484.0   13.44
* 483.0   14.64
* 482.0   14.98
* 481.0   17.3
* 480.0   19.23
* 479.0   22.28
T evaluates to 16.77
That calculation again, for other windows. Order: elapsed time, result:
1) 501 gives 19.81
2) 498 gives 17.64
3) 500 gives 18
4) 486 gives 12.06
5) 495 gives 16.93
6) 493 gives 15.76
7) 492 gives 13.83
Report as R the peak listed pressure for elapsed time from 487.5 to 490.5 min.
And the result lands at 12.56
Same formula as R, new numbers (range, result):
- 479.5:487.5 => 19.23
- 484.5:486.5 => 12.53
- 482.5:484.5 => 14.64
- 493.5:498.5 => 18.65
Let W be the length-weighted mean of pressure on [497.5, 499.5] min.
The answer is 17.4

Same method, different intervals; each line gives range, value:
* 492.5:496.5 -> 17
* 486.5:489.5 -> 11.6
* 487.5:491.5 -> 12.2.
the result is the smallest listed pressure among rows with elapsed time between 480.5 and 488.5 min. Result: 11.64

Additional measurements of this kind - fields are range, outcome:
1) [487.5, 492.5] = 11.46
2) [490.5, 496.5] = 13.1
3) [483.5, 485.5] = 12.53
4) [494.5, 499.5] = 16.93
